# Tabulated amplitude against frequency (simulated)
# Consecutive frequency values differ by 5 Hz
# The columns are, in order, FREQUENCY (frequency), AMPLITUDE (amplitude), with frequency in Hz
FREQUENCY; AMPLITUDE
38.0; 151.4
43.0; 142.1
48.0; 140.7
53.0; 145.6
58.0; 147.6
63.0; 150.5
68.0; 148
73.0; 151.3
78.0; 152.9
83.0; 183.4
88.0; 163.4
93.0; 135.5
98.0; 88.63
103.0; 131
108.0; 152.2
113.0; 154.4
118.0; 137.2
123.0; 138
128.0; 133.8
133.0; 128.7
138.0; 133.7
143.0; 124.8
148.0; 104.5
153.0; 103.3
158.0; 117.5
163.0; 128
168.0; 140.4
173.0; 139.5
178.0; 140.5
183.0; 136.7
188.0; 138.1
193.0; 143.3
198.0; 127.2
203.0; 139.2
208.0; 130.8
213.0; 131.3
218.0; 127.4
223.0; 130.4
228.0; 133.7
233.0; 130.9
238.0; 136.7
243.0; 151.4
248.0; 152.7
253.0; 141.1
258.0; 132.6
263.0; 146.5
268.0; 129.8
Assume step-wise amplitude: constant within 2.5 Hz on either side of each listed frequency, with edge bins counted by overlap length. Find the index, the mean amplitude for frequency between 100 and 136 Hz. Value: 139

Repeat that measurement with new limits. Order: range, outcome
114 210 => 131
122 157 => 123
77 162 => 134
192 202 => 135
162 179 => 138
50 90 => 155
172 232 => 135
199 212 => 134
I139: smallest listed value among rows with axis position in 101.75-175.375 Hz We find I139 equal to 103.3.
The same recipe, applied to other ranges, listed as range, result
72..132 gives 88.63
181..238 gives 127.2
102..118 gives 131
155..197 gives 117.5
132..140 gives 128.7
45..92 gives 140.7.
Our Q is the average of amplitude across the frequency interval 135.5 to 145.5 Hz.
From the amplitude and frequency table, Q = 129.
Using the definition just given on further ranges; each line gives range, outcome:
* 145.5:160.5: 108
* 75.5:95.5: 159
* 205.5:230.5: 131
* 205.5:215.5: 131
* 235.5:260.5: 143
